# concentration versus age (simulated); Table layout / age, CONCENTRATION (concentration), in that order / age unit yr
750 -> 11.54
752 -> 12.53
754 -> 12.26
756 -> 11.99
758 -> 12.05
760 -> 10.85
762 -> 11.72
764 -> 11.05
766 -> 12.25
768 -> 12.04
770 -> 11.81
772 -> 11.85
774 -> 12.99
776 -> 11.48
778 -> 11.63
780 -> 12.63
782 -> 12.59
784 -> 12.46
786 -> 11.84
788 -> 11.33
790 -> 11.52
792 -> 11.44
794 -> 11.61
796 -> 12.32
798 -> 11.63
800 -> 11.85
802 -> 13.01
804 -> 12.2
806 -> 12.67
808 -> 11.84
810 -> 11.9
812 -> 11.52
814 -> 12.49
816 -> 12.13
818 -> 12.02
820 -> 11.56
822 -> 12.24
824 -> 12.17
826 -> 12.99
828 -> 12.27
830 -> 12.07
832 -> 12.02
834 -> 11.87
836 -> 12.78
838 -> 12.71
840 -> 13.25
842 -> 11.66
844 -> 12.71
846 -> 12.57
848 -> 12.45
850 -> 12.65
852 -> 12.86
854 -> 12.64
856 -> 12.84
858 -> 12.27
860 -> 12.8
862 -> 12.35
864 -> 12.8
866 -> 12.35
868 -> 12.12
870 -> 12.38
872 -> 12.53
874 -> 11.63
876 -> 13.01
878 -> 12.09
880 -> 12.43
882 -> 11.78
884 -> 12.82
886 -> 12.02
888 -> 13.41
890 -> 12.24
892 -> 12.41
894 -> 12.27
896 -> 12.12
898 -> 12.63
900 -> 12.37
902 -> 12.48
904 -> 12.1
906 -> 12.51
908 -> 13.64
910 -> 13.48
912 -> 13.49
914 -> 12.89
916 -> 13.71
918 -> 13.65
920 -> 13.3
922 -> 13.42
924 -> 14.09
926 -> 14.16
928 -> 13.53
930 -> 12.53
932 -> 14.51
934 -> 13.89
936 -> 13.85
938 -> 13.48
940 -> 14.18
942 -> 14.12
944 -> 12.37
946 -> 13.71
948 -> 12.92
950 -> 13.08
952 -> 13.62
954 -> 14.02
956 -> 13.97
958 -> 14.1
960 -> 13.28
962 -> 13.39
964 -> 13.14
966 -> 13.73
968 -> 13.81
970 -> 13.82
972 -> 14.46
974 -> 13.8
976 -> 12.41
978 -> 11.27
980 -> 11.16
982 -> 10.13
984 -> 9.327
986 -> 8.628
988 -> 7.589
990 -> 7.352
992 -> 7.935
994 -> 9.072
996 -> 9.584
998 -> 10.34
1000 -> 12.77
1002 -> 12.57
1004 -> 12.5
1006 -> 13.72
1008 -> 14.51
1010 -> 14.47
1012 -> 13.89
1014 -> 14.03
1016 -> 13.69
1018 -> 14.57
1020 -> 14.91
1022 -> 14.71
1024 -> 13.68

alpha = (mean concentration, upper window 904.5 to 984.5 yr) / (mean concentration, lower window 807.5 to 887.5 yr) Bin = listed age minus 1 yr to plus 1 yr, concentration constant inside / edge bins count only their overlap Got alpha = 1.1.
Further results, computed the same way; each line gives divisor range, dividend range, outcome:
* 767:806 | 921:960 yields 1.13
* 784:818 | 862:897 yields 1.03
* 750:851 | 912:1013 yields 1.04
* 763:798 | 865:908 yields 1.04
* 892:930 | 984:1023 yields 0.91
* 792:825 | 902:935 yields 1.11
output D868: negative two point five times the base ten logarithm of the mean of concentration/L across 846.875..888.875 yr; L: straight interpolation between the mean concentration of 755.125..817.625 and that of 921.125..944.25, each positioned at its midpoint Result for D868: 0.039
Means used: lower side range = 12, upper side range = 13.7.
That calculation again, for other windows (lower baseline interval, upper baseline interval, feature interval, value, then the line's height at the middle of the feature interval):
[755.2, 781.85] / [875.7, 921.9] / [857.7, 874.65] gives 0.013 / 12.5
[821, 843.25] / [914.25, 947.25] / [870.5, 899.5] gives 0.057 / 13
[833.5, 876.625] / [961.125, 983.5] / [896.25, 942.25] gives -0.060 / 12.6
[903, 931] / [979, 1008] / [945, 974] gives -0.172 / 11.7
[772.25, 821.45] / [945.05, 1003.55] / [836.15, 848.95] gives -0.051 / 12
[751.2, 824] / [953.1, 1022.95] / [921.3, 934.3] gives -0.124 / 12.2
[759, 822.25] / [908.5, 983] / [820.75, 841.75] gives -0.007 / 12.3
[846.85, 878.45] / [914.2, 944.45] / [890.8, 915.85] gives 0.040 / 13.2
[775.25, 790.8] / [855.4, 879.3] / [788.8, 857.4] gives -0.006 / 12.2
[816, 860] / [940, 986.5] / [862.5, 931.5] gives -0.013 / 12.6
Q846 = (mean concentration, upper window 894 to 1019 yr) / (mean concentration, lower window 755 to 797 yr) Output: 1.07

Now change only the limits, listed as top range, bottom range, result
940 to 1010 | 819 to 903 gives 0.98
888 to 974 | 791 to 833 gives 1.10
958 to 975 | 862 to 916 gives 1.09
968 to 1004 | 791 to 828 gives 0.90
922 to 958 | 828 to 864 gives 1.09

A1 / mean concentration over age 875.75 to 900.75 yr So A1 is 12.4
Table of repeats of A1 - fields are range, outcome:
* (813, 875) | 12.4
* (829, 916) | 12.5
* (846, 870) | 12.6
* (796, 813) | 12.1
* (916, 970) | 13.6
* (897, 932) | 13.2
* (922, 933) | 13.7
